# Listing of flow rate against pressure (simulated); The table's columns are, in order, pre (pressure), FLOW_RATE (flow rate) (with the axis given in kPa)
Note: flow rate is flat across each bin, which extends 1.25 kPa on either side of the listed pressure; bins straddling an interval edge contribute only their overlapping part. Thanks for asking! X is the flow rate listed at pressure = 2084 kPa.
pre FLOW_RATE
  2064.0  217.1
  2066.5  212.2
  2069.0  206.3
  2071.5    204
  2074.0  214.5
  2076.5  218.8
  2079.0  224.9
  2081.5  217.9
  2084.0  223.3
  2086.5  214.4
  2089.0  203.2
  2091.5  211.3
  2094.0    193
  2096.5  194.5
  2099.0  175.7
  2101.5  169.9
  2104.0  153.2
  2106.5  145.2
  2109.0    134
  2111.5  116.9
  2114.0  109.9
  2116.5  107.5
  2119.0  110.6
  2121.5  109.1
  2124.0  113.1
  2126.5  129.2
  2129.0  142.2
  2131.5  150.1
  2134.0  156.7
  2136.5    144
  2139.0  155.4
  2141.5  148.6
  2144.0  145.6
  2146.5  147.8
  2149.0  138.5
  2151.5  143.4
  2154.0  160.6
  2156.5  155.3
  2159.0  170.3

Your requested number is 223.3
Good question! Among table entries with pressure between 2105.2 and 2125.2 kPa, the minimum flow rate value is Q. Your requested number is 107.5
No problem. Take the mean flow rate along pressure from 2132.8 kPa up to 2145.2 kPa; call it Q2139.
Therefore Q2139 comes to 150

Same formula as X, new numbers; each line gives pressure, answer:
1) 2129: 142.2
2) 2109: 134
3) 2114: 109.9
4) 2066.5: 212.2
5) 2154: 160.6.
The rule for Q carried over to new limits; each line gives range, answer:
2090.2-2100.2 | 175.7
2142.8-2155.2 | 138.5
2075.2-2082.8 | 217.9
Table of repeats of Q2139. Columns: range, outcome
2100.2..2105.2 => 162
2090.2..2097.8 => 199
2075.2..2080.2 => 222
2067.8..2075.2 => 208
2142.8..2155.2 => 147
